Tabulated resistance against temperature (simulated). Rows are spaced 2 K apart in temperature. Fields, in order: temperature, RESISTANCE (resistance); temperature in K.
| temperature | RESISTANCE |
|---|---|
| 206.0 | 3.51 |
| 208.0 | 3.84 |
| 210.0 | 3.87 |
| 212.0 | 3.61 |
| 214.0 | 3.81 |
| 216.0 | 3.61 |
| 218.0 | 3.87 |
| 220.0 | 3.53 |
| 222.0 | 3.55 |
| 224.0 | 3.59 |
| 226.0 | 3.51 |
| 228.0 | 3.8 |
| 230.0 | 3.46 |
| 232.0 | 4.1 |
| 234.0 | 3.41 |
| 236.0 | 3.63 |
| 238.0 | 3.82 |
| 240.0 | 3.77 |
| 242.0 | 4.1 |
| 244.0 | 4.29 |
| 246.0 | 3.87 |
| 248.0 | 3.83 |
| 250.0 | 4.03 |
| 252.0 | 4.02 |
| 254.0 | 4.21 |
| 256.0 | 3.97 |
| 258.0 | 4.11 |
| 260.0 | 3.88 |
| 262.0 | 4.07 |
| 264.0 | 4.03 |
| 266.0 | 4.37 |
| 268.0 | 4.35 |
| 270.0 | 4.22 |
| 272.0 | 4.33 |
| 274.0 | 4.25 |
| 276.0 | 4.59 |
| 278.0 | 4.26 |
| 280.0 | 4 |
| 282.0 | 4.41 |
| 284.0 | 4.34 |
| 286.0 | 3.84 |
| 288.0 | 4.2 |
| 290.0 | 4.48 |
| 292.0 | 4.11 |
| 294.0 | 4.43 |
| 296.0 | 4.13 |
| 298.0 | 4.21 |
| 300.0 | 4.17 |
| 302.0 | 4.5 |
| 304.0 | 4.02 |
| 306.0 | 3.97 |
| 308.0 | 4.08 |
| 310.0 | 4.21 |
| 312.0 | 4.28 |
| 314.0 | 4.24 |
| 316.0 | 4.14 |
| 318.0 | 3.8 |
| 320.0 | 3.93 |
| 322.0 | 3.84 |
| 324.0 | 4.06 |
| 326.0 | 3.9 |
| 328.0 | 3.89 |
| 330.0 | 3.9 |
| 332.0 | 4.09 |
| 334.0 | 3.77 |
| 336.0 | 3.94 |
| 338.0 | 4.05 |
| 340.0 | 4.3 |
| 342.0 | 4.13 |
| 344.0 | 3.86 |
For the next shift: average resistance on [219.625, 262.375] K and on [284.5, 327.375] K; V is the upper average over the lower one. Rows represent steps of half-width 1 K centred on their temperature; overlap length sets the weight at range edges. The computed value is 1.07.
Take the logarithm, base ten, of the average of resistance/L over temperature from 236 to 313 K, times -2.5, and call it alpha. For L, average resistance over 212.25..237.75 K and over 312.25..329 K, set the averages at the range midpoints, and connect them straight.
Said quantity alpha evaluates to -0.09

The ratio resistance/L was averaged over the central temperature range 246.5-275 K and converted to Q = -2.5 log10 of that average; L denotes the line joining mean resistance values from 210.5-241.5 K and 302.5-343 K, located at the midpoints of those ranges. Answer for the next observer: -0.08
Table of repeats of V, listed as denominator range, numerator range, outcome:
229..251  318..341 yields 1.03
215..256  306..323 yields 1.07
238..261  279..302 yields 1.06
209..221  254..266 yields 1.09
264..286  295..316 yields 0.98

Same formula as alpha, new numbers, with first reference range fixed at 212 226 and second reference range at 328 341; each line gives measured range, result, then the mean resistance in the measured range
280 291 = -0.10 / 4.23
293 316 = -0.08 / 4.2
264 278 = -0.14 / 4.32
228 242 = -0.01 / 3.73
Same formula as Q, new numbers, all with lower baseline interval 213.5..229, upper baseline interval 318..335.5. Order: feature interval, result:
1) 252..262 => -0.084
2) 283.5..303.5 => -0.108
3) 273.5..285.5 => -0.132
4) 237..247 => -0.075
